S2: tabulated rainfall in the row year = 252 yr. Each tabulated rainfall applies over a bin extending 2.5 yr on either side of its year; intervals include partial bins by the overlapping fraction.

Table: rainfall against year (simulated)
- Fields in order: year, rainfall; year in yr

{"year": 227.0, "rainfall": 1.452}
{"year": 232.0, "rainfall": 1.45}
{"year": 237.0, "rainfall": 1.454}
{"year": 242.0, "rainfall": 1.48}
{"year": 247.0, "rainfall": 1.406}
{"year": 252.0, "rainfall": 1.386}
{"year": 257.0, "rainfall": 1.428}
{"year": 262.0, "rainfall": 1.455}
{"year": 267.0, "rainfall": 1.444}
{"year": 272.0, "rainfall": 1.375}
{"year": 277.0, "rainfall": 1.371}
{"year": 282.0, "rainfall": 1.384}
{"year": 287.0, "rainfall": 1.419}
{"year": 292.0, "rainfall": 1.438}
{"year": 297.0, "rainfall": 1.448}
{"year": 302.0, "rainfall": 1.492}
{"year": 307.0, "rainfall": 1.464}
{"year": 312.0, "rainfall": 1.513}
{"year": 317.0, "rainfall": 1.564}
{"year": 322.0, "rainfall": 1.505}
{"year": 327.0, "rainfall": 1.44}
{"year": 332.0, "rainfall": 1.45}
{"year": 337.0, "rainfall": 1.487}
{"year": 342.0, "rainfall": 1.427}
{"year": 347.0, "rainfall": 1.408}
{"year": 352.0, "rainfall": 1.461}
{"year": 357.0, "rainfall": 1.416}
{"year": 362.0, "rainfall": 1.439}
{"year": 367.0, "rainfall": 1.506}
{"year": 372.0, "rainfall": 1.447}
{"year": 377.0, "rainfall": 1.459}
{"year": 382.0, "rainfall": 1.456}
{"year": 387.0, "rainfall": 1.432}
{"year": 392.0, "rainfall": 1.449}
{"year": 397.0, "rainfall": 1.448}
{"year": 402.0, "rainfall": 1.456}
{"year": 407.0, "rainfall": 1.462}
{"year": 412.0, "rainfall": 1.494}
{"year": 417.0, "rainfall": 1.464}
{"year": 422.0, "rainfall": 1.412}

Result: 1.386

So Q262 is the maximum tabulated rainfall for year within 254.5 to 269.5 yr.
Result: 1.455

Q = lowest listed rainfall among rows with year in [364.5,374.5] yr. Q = 1.447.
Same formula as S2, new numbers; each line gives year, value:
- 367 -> 1.506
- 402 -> 1.456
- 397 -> 1.448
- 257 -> 1.428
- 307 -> 1.464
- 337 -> 1.487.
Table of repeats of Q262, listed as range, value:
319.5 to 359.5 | 1.505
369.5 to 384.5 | 1.459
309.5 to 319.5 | 1.564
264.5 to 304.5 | 1.492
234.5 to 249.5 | 1.48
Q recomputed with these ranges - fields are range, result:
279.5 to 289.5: 1.384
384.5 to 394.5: 1.432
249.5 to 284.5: 1.371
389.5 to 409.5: 1.448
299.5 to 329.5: 1.44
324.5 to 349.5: 1.408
